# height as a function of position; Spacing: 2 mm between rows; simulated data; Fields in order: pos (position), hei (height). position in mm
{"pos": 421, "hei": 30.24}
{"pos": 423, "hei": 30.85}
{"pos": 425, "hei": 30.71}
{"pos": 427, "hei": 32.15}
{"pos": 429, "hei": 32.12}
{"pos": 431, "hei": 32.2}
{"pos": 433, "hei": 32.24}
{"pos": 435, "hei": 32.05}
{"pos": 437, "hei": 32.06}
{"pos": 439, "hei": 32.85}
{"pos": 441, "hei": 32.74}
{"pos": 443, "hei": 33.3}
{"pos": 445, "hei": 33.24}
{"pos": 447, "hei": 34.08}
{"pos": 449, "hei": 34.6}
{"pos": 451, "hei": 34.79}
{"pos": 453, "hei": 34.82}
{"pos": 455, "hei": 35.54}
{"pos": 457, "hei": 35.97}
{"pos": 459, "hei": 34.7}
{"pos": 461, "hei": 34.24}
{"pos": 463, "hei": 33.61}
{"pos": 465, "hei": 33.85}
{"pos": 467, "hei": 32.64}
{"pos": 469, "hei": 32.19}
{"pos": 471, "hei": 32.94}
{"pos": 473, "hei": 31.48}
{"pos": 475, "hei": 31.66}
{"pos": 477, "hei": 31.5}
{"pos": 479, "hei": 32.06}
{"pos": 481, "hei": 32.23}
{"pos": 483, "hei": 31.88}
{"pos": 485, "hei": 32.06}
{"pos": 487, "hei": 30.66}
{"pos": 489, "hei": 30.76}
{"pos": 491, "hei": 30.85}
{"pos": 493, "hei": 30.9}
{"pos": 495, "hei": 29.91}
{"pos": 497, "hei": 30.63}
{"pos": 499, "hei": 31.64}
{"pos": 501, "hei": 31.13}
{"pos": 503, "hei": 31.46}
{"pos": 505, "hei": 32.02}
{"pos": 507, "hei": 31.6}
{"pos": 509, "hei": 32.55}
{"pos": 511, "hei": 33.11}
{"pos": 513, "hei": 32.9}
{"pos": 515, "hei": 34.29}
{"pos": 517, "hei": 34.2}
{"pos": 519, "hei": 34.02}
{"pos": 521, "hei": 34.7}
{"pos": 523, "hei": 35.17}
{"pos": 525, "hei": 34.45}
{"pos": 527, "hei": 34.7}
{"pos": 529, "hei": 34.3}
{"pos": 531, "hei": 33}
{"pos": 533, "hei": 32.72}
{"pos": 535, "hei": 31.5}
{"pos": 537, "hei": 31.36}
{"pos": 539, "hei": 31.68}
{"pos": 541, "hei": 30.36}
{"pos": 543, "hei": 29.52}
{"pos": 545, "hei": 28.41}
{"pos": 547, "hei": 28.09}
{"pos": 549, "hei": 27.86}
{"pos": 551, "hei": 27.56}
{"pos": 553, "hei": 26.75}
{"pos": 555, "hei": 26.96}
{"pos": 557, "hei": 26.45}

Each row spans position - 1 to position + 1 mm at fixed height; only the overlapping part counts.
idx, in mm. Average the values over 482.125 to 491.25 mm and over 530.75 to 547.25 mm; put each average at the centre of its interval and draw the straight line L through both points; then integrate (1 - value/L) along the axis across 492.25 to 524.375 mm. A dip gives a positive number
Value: -1.6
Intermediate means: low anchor 31.3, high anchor 30.8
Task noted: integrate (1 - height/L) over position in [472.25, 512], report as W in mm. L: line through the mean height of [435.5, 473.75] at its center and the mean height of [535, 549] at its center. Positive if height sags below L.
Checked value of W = 0.6 mm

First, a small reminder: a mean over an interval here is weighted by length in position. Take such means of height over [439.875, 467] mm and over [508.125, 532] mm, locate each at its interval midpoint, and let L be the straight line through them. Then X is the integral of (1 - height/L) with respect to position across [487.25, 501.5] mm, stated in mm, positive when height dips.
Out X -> 1.4 mm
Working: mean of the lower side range 34.2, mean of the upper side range 34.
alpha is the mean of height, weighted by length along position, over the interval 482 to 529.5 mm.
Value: 32.5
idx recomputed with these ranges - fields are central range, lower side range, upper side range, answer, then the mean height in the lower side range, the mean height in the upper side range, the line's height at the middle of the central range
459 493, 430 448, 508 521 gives 1.0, 32.8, 33.6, 33.2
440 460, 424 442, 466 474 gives -1.3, 32.1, 32.3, 32.2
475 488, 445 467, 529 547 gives 0.7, 34.5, 31.1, 33.4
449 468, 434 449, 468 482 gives -1.1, 33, 32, 32.5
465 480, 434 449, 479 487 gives 0.0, 33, 31.9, 32.2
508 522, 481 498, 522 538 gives -0.5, 31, 33.4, 32.5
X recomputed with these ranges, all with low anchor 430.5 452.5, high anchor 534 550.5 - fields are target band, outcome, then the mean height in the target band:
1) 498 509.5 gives -0.2 mm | 31.7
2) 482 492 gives 0.1 mm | 31.2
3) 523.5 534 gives -1.3 mm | 33.9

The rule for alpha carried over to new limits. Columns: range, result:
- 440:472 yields 34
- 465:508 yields 31.6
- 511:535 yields 33.9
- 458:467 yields 33.9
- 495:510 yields 31.5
